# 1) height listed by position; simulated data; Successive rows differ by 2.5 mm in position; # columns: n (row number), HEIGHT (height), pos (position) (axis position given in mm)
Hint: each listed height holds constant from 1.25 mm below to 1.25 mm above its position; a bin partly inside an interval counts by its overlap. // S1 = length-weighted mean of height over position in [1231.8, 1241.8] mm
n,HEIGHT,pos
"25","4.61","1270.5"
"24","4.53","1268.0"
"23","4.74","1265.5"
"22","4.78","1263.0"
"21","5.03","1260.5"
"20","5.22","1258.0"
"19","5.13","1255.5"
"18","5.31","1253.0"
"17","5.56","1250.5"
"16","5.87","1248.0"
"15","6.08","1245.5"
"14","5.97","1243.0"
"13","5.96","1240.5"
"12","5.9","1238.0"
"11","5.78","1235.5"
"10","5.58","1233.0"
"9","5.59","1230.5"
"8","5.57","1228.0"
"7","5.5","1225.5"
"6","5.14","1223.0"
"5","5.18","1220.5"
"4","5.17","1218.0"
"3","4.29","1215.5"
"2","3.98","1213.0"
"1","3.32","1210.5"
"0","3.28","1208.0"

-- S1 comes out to 5.81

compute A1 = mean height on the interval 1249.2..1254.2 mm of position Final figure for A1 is 5.44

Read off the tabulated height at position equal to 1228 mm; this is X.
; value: 5.57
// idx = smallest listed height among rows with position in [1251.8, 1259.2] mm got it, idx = 5.13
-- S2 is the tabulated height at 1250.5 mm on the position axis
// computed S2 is 5.56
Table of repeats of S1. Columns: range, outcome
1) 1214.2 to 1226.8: 5.05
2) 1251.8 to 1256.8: 5.22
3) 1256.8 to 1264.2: 5.01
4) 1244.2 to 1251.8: 5.83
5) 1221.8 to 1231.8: 5.45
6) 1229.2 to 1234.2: 5.58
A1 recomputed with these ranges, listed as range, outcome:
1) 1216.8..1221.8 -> 5.17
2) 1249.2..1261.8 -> 5.25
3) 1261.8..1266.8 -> 4.76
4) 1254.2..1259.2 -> 5.18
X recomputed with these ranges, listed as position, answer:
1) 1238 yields 5.9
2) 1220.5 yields 5.18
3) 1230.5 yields 5.59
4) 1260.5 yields 5.03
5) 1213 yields 3.98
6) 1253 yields 5.31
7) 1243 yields 5.97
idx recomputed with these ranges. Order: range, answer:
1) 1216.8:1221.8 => 5.17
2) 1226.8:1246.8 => 5.57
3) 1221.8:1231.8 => 5.14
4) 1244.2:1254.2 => 5.31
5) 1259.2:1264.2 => 4.78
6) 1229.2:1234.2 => 5.58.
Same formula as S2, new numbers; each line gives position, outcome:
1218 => 5.17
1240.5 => 5.96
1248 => 5.87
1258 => 5.22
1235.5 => 5.78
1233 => 5.58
